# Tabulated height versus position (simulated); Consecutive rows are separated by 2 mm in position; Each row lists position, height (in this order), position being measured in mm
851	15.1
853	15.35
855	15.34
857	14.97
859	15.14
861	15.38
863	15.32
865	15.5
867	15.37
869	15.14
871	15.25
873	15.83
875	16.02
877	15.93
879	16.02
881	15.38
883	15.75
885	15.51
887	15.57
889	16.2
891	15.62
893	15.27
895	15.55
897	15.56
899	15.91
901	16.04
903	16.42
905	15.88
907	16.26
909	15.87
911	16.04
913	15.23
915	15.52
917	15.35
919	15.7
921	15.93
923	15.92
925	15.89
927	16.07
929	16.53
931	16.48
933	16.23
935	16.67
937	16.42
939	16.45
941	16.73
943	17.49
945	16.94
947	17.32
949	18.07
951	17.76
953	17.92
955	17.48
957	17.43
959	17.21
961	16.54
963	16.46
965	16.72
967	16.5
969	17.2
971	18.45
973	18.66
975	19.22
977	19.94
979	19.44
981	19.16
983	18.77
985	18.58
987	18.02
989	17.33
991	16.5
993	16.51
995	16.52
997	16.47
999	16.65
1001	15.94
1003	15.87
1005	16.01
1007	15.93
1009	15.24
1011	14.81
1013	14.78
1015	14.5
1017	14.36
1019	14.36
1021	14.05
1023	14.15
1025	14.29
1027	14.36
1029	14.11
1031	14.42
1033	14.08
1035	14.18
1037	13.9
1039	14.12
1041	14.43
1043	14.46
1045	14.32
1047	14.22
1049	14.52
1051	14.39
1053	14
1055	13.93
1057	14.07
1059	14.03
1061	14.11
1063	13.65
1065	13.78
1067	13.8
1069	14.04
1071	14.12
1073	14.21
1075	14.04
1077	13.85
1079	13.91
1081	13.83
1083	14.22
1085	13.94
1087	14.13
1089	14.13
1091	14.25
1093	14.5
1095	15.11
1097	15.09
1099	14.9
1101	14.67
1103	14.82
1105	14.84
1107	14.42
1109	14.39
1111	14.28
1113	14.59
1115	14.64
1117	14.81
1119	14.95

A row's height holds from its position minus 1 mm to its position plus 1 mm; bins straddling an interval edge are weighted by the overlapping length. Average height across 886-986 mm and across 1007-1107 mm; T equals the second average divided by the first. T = 0.85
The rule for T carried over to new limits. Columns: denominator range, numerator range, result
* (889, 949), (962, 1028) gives 1.02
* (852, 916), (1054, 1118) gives 0.91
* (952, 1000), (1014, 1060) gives 0.81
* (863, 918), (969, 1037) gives 1.03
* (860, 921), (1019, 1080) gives 0.90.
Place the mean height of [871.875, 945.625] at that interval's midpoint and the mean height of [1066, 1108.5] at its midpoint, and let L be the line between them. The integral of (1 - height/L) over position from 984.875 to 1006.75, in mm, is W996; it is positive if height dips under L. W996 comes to -2.13 mm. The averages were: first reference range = 16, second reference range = 14.3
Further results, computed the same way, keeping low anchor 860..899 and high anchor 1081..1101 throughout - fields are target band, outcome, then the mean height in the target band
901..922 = -0.6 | 15.8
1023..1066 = 1.6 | 14.2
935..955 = -2.6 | 17.2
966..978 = -2.6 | 18.3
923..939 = -1.0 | 16.3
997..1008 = -0.9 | 16.1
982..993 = -2.0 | 17.7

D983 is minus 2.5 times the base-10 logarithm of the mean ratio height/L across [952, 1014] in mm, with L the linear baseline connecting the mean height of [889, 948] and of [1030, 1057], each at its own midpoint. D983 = -0.136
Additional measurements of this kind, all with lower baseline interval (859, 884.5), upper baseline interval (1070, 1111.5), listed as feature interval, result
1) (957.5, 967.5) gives -0.114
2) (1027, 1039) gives 0.039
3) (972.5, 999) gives -0.204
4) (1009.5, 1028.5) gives 0.025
